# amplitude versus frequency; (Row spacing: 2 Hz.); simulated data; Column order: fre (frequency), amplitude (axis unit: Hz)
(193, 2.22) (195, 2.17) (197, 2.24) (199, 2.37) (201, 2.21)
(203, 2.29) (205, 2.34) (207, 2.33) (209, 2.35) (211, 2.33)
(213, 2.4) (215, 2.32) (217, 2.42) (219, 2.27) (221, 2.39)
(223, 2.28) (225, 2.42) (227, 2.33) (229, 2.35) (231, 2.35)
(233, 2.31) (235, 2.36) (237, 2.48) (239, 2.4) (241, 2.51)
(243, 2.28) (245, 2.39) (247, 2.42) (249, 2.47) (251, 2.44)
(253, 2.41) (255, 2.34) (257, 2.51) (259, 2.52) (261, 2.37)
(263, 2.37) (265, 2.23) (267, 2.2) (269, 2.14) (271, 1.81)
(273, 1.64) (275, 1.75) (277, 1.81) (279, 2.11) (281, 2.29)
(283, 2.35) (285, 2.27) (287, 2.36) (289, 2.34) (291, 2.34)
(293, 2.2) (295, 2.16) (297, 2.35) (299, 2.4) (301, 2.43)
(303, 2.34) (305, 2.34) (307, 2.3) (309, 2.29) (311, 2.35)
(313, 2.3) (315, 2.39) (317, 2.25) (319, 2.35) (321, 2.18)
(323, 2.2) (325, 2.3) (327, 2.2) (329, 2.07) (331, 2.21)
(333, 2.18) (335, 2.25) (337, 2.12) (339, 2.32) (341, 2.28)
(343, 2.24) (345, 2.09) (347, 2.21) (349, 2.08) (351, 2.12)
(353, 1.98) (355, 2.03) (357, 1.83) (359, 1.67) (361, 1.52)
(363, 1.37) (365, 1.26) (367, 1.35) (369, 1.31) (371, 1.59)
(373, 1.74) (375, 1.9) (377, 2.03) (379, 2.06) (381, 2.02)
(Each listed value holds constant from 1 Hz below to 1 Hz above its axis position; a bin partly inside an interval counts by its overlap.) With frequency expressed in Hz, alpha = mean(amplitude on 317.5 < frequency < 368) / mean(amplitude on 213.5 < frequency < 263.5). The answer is 0.8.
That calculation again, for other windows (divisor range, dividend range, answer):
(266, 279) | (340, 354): 1.12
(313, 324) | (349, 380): 0.76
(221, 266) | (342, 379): 0.75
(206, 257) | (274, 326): 0.95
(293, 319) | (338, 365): 0.84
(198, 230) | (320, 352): 0.94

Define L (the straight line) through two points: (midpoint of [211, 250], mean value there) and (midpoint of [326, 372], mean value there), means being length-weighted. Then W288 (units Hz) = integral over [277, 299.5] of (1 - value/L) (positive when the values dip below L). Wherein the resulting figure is -1.1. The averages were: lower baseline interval 2.38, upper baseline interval 1.93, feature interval 2.26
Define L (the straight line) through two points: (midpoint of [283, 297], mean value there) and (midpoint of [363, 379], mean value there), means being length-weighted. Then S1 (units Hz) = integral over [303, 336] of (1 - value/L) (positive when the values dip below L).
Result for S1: -3.58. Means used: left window 2.29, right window 1.61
